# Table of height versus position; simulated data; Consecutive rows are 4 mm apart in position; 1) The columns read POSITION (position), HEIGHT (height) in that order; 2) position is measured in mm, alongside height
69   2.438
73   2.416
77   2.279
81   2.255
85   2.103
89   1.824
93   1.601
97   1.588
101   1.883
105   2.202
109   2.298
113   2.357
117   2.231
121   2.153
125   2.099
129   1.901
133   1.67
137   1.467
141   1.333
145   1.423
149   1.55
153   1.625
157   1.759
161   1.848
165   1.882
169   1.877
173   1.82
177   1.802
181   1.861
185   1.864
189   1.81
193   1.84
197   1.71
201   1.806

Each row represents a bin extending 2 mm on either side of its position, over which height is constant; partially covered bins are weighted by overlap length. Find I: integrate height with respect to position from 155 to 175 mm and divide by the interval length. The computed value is 1.84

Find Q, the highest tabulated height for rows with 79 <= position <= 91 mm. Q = 2.255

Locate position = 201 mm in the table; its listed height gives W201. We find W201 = 1.806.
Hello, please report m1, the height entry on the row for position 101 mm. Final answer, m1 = 1.883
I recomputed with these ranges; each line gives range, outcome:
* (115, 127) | 2.16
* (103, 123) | 2.25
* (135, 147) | 1.41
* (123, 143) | 1.69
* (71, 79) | 2.35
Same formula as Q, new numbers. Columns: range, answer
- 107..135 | 2.357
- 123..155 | 2.099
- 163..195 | 1.882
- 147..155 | 1.625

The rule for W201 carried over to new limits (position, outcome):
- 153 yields 1.625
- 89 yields 1.824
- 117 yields 2.231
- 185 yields 1.864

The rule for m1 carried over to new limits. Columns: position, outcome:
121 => 2.153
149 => 1.55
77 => 2.279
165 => 1.882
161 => 1.848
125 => 2.099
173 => 1.82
